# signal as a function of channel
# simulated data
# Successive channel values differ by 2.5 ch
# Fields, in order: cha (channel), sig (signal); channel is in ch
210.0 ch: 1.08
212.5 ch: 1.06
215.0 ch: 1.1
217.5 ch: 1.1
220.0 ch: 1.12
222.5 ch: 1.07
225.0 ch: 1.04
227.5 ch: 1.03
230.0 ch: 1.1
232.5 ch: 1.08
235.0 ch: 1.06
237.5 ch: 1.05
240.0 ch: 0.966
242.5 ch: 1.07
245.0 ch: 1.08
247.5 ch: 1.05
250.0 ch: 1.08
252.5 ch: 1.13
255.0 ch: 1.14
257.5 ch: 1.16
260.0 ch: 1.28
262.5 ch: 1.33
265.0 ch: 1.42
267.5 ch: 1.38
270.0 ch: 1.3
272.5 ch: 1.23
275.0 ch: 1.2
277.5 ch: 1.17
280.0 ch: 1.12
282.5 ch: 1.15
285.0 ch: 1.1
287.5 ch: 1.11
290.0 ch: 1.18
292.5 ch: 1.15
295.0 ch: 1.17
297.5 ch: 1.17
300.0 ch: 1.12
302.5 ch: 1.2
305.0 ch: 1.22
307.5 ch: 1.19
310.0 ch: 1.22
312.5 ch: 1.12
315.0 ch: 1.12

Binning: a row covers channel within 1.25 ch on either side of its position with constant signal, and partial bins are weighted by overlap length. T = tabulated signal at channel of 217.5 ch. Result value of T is 1.1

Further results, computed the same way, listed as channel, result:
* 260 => 1.28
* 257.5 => 1.16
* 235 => 1.06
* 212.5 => 1.06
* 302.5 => 1.2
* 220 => 1.12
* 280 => 1.12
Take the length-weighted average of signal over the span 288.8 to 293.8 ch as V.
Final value 1.16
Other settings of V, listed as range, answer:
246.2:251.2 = 1.06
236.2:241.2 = 1.01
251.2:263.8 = 1.21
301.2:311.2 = 1.21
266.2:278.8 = 1.26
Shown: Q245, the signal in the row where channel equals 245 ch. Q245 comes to 1.08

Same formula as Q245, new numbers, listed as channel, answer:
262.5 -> 1.33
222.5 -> 1.07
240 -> 0.966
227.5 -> 1.03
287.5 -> 1.11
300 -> 1.12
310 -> 1.22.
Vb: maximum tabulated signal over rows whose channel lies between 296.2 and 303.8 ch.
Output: 1.2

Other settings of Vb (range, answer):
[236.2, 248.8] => 1.08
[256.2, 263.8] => 1.33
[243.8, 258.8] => 1.16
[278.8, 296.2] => 1.18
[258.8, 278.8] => 1.42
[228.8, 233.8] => 1.1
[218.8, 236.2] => 1.12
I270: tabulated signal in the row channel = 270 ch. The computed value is 1.3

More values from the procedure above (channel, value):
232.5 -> 1.08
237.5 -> 1.05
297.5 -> 1.17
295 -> 1.17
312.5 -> 1.12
